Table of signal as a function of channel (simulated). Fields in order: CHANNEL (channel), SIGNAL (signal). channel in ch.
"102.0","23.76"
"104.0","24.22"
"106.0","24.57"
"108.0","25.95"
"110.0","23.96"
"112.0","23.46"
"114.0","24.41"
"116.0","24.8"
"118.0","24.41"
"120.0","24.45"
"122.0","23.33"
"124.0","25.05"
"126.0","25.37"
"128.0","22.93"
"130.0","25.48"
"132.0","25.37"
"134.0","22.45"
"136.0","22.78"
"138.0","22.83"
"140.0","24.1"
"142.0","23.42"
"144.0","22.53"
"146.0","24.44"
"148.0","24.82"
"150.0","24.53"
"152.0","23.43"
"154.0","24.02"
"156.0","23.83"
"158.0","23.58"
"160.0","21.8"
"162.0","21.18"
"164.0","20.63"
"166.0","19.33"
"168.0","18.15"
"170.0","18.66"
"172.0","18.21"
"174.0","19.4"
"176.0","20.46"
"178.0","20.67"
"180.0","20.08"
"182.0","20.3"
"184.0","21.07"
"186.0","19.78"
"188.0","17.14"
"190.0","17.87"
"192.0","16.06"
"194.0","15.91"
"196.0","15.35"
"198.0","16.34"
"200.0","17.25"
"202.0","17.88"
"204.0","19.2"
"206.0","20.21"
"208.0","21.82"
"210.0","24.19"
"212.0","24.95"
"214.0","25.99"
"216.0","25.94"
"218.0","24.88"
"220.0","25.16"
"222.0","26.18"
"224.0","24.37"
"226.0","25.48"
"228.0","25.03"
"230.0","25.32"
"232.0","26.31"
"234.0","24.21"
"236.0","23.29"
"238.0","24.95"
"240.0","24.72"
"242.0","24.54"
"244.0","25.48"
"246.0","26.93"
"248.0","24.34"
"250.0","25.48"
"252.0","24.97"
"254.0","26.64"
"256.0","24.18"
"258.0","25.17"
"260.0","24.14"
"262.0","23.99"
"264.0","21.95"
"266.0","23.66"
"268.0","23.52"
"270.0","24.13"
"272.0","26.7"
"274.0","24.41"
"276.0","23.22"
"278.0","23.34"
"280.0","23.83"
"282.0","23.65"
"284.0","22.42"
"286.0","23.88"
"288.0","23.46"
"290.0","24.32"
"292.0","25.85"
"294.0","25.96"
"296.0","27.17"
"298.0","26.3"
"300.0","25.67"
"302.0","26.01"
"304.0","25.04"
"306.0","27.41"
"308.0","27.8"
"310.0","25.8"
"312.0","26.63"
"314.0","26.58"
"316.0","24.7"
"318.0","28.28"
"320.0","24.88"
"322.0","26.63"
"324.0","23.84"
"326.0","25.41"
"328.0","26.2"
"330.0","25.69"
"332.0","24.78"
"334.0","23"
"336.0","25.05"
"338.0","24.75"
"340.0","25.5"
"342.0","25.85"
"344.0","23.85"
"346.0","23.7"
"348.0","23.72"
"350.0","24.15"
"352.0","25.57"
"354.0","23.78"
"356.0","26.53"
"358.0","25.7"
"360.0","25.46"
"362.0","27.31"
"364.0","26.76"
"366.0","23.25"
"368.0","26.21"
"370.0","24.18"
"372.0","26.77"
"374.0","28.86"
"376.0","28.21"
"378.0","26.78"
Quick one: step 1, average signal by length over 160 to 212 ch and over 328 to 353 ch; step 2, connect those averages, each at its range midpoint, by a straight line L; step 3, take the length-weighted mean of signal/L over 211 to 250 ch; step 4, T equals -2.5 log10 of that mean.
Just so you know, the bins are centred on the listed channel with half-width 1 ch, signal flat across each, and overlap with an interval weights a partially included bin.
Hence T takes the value -0.21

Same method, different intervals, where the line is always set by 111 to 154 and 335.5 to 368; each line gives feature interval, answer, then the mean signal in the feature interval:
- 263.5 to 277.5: 0.03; 24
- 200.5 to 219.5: 0.08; 22.7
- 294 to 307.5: -0.06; 26.3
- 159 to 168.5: 0.19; 20.3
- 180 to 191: 0.25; 19.3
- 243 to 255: -0.05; 25.6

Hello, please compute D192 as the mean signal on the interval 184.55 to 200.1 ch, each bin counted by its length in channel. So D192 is 17.1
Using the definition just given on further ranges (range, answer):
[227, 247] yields 25.1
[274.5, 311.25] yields 25.1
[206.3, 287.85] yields 24.5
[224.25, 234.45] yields 25.3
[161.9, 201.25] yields 18.6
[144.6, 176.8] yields 21.7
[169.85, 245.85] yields 21.8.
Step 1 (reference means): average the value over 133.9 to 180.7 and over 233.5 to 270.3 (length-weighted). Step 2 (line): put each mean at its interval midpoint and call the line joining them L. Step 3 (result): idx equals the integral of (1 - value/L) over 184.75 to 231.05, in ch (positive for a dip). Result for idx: 3.9 ch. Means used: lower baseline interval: 21.9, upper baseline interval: 24.6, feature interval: 21.4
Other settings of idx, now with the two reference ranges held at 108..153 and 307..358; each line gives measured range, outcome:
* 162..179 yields 3.3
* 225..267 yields 0.0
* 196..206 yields 2.8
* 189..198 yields 3.0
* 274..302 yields 0.5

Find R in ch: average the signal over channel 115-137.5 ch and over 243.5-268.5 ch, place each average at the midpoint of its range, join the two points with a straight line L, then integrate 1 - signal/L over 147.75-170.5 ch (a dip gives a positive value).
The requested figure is 2.18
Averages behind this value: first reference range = 24.2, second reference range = 24.7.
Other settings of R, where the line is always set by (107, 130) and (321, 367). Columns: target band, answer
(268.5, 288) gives 0.8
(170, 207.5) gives 9.2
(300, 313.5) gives -0.8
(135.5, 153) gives 0.6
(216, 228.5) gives -0.3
